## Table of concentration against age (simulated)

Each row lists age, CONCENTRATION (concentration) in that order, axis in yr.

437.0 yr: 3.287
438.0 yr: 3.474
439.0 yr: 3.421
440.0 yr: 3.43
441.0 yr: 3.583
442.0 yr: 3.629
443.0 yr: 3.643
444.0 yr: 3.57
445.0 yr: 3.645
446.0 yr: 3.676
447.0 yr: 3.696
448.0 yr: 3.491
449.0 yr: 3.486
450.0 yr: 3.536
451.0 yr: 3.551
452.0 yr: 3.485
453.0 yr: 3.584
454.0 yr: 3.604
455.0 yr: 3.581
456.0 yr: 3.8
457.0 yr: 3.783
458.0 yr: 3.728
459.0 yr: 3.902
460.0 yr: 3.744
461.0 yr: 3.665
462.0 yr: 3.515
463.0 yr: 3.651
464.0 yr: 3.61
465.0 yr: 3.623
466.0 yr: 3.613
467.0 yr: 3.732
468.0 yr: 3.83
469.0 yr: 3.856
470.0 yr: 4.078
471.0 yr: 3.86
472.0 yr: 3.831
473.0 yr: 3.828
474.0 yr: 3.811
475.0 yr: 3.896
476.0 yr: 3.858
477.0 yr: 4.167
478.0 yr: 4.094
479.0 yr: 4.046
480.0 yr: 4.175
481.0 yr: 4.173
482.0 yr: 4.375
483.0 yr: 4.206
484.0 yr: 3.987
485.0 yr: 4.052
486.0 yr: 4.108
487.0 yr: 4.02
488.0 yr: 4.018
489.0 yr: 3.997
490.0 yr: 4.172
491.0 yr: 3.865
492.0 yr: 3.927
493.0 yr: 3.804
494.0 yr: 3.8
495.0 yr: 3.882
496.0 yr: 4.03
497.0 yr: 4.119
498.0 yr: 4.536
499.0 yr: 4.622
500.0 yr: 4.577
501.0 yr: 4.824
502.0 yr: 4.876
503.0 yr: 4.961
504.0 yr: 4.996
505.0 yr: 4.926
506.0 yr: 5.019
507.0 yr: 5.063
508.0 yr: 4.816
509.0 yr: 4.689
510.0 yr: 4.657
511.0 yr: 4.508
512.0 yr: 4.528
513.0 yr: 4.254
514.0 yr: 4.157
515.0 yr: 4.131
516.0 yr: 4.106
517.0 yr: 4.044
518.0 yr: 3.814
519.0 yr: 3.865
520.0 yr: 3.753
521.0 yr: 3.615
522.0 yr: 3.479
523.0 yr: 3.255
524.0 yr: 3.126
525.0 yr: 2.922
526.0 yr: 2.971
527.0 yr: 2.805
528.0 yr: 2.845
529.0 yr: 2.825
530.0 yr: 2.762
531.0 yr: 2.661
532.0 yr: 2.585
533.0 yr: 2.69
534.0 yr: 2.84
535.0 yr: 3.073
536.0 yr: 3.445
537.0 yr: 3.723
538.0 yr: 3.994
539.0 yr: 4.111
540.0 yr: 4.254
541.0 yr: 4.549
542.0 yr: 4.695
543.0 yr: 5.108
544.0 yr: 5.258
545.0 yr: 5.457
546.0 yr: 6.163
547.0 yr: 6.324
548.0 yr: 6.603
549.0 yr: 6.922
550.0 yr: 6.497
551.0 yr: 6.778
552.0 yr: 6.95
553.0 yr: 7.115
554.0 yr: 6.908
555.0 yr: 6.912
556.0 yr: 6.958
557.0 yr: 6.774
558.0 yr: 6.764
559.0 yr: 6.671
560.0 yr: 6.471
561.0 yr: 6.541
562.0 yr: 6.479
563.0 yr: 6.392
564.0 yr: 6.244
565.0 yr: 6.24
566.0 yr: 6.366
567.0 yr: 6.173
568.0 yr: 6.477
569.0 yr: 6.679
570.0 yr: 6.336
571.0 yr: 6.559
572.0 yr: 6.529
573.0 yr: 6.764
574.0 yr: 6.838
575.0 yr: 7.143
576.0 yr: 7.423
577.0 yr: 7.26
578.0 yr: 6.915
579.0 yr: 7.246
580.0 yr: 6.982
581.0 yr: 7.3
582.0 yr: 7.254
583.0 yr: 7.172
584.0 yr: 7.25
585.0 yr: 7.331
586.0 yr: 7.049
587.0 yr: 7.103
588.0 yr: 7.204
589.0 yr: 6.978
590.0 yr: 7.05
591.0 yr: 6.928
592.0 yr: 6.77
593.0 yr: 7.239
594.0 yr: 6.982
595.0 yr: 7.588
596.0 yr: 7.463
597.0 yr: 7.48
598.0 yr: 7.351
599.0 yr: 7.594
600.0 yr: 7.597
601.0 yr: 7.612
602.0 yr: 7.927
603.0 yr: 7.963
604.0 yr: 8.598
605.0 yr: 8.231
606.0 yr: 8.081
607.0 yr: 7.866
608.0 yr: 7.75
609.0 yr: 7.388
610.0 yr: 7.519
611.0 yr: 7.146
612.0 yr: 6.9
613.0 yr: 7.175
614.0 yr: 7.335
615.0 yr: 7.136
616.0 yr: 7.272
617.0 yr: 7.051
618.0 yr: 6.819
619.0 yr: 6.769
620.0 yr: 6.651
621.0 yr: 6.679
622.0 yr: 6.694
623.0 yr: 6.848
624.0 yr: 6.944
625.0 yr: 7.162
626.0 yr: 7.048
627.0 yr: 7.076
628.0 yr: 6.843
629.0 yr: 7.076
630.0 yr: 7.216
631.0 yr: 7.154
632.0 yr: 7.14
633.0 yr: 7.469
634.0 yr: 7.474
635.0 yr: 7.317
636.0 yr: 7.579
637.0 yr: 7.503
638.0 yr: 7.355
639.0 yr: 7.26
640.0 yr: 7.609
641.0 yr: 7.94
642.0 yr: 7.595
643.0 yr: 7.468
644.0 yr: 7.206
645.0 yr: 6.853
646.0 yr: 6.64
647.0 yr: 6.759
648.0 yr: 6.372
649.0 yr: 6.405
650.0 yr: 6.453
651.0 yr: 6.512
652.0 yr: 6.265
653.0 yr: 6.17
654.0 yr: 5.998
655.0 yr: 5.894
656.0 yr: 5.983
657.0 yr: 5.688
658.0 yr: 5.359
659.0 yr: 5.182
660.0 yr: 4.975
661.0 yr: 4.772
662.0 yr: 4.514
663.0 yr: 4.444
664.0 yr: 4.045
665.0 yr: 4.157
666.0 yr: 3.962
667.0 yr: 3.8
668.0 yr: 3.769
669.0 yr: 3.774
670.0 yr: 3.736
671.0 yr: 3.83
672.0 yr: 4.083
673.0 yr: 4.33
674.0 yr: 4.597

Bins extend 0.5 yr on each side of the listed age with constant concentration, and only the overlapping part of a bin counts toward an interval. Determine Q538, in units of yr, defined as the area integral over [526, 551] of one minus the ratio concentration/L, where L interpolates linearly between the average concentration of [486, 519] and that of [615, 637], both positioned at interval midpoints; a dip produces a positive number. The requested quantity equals 4.4 yr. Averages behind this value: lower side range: 4.36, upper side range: 7.07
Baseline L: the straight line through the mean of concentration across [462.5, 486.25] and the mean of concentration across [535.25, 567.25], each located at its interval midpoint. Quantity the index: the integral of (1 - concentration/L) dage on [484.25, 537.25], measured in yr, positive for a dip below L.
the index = 9.8 yr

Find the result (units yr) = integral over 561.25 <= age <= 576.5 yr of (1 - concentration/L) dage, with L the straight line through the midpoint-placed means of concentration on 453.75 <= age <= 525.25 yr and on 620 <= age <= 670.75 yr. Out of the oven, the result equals -4.2 yr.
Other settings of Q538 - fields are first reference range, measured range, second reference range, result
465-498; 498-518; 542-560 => 1.2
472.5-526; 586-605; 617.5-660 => -4.6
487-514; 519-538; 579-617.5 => 7.7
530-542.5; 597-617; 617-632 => -4.3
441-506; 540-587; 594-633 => -3.4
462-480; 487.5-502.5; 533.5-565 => 0.8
